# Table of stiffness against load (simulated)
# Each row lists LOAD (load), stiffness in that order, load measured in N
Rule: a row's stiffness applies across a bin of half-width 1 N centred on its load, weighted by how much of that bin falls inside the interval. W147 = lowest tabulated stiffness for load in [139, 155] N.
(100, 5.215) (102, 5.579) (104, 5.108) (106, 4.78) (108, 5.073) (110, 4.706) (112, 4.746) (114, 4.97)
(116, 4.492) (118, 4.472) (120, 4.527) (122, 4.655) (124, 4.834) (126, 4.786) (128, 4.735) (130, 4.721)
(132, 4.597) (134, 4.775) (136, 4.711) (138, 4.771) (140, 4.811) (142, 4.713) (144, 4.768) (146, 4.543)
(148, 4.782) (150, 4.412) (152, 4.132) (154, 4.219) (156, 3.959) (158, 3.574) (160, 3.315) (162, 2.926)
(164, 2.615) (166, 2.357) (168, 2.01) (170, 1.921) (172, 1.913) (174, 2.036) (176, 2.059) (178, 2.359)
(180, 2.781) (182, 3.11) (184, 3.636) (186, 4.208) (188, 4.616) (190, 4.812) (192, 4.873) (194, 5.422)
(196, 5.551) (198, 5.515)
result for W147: 4.132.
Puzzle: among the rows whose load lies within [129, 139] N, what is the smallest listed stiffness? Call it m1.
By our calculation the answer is 4.597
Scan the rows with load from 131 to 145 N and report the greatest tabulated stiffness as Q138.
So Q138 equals 4.811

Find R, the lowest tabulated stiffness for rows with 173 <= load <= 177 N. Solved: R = 2.036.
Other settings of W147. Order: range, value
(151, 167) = 2.357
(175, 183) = 2.059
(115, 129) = 4.472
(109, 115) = 4.706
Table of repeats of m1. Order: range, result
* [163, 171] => 1.921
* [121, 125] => 4.655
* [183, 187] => 3.636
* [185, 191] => 4.208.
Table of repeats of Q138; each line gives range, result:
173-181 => 2.781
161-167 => 2.926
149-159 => 4.412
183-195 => 5.422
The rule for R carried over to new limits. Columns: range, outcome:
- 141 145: 4.713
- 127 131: 4.721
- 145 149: 4.543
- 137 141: 4.771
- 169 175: 1.913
